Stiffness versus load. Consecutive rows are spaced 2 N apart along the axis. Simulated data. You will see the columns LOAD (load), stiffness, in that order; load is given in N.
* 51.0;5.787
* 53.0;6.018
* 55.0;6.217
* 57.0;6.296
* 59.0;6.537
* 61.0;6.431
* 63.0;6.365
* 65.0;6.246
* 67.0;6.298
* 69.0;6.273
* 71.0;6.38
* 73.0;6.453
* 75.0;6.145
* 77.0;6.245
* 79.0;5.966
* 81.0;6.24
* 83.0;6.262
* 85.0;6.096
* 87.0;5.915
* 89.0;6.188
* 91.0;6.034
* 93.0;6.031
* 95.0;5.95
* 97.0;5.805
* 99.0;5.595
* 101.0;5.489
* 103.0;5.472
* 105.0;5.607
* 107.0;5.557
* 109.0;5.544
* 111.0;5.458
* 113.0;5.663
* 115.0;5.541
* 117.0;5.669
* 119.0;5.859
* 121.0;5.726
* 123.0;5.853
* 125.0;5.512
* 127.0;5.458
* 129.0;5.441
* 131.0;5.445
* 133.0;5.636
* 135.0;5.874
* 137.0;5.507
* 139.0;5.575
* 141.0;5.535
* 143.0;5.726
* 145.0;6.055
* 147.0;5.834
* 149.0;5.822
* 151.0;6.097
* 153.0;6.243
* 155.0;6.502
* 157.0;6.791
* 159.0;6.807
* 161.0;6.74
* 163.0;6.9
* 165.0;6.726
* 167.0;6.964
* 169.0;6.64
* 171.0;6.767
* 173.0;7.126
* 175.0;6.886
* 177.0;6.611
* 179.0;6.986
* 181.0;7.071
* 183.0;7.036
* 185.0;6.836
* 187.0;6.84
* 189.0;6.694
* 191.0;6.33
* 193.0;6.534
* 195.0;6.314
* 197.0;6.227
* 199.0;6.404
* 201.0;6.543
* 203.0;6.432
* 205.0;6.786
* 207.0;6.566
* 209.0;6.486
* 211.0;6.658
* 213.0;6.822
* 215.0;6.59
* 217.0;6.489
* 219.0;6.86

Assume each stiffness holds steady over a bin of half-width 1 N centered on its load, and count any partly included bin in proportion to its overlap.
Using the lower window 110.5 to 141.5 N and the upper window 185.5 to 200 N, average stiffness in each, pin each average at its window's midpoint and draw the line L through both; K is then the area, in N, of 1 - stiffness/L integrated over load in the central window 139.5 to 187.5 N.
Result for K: -3.45 N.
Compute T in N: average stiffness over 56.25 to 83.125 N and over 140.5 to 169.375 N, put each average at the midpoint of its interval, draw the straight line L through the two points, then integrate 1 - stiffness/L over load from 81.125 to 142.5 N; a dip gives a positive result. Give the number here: 5.9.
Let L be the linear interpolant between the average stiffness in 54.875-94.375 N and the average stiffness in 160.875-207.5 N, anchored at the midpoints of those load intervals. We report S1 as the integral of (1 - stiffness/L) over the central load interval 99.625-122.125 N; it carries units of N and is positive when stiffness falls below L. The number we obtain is 2.8 N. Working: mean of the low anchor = 6.23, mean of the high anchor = 6.71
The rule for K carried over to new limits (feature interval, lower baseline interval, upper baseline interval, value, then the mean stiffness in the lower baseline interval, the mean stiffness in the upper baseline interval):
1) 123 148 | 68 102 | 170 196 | 3.06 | 6.06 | 6.77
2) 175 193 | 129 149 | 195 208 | -1.54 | 5.68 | 6.48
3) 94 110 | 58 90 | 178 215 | 1.80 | 6.25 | 6.64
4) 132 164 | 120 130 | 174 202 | -0.58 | 5.6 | 6.67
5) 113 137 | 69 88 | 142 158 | 2.03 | 6.19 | 6.13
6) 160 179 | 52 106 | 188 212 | -1.28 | 6.09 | 6.5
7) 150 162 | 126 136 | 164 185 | -0.39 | 5.57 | 6.88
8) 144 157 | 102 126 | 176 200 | -0.02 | 5.62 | 6.66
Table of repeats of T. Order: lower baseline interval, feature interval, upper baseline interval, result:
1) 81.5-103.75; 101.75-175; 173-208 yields 3.1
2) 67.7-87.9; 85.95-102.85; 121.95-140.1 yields 0.4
